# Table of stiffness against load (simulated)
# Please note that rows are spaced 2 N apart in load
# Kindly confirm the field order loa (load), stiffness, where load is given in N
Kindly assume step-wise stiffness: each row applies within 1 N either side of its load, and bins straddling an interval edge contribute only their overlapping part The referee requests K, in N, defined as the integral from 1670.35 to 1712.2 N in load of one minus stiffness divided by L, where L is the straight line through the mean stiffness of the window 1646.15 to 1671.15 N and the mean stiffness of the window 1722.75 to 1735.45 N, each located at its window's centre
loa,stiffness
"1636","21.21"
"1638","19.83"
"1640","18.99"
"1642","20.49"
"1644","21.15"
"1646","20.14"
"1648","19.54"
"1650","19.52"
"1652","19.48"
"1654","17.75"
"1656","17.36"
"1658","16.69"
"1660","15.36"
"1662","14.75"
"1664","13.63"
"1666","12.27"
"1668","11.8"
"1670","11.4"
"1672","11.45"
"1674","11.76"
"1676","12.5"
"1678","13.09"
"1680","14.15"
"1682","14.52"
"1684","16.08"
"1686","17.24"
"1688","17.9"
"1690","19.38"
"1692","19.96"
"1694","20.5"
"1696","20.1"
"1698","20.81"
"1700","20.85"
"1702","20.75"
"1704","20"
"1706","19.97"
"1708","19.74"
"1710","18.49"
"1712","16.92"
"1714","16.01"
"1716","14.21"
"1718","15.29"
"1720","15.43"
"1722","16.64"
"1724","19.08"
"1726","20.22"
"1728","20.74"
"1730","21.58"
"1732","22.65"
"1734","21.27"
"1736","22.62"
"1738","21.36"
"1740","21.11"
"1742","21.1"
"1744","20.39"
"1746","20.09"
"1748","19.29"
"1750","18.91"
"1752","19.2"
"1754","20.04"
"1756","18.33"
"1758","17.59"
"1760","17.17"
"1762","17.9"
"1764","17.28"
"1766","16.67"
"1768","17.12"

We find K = 2.2 N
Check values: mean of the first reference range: 15.9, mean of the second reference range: 20.9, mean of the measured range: 17.4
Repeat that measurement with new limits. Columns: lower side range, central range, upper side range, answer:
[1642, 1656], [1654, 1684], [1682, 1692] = 7.6 N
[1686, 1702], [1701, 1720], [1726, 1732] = 2.5 N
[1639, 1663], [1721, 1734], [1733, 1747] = 0.3 N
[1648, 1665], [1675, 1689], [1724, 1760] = 2.3 N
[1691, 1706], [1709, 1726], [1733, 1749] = 3.2 N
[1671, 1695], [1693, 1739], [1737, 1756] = -3.6 N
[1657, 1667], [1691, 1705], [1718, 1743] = -2.4 N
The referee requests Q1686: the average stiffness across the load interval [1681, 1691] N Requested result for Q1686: 17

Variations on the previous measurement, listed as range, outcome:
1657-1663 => 15.6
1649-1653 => 19.5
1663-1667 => 12.9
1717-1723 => 15.8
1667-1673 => 11.6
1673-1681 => 12.9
